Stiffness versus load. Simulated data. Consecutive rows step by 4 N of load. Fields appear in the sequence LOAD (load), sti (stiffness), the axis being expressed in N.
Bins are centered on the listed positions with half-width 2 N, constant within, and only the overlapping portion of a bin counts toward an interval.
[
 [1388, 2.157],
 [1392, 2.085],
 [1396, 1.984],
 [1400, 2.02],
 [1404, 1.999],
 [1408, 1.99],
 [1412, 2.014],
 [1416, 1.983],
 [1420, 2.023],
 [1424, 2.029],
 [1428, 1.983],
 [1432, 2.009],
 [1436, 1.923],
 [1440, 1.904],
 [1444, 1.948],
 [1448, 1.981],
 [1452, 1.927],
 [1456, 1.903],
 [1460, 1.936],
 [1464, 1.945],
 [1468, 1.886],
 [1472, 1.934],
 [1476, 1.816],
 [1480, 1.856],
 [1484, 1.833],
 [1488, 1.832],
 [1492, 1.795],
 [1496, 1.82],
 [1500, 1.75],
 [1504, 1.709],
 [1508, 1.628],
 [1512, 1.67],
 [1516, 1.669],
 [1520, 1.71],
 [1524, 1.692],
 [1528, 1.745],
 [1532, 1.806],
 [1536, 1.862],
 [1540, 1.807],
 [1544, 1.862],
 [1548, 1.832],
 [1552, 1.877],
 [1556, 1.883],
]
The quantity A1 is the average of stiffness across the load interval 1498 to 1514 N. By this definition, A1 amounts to 1.69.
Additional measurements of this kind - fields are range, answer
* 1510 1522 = 1.68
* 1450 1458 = 1.92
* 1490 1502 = 1.79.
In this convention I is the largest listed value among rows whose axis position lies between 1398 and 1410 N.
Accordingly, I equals 2.02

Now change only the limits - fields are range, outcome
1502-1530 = 1.745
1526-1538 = 1.862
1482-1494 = 1.833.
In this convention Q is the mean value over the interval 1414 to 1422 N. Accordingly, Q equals 2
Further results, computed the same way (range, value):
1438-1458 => 1.93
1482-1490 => 1.83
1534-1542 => 1.83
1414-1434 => 2.01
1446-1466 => 1.94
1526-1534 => 1.78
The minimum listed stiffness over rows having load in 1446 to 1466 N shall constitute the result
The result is 1.903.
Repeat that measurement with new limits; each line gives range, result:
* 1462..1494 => 1.795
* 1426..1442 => 1.904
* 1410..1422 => 1.983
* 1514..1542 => 1.669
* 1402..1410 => 1.99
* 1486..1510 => 1.628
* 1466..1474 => 1.886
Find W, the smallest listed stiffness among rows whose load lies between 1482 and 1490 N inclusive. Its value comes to 1.832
